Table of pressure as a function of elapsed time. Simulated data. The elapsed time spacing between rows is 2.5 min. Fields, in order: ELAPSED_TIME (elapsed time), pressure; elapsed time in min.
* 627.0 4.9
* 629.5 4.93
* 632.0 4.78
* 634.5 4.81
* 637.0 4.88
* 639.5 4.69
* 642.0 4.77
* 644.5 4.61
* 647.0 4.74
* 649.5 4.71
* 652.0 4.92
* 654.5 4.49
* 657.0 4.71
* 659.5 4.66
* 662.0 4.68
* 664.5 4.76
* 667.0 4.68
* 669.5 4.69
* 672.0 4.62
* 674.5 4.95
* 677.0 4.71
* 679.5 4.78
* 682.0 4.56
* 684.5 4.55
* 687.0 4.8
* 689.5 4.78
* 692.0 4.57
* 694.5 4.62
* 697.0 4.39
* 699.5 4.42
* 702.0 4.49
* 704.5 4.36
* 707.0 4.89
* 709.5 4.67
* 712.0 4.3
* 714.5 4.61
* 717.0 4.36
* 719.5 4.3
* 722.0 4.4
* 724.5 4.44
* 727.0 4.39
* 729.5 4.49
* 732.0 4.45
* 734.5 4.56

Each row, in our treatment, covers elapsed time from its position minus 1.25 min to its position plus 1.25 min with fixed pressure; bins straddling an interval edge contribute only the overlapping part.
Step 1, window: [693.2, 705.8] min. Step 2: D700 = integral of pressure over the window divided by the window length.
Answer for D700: 4.46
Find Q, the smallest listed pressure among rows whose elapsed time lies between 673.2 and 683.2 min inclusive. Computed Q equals 4.56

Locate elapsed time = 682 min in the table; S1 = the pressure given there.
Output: 4.56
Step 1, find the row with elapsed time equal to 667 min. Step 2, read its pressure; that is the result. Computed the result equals 4.68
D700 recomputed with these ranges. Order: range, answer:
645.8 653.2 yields 4.79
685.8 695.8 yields 4.69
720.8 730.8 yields 4.43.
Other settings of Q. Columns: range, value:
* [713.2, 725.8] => 4.3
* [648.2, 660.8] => 4.49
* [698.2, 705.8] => 4.36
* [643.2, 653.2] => 4.61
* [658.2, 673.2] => 4.62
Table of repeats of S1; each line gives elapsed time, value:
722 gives 4.4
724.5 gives 4.44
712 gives 4.3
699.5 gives 4.42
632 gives 4.78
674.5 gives 4.95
